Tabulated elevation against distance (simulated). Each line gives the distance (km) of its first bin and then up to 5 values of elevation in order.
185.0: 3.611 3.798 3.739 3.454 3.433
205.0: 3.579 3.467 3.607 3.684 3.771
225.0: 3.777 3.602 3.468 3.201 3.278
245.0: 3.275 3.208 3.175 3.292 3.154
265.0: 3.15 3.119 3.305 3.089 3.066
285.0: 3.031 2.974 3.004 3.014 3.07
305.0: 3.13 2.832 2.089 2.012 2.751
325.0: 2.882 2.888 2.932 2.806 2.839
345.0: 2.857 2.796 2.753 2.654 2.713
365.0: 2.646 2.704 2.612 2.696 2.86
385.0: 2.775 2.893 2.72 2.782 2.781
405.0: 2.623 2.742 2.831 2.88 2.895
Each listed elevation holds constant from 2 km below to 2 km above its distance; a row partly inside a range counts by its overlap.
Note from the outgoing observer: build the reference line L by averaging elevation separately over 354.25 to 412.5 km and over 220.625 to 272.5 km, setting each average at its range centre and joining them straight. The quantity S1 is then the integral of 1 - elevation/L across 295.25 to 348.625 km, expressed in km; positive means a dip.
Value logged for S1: 4.0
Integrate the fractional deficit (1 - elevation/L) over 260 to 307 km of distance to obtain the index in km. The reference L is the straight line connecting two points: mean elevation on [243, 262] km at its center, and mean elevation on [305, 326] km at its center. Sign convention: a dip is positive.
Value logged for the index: -3.3 km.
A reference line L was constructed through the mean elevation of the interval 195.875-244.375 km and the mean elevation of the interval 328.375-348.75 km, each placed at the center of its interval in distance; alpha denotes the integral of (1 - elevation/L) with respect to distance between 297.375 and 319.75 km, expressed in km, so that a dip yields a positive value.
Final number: 2.7 km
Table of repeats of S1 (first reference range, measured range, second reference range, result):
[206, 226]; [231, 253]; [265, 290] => 0.93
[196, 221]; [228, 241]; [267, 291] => 0.01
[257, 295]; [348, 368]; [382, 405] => 1.19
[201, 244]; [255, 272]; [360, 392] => 0.68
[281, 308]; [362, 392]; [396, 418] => 1.04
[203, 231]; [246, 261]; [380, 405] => 1.06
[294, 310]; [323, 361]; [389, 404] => 1.28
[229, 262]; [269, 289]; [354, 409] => 0.24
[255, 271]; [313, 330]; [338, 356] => 2.10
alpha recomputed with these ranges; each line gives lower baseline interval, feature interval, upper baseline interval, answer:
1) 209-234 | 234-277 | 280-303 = 1.6 km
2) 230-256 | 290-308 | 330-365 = -0.1 km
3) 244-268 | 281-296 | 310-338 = -0.4 km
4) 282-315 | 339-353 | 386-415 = 0.1 km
